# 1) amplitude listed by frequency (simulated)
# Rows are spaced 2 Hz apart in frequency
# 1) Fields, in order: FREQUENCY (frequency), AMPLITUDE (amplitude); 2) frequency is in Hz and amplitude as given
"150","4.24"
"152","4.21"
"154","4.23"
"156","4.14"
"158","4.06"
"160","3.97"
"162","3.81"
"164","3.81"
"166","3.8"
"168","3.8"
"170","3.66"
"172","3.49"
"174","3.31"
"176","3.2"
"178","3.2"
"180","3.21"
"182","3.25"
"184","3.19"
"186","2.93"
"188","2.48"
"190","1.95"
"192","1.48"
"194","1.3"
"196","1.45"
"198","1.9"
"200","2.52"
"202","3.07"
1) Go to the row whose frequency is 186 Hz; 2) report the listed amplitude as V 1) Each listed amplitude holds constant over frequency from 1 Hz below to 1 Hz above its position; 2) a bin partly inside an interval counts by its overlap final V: 2.93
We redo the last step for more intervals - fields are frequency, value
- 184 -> 3.19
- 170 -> 3.66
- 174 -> 3.31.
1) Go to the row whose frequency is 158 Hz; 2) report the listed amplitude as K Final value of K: 4.06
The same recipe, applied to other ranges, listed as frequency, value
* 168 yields 3.8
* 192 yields 1.48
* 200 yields 2.52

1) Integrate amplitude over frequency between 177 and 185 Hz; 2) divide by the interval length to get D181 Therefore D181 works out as 3.21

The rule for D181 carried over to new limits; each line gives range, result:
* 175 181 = 3.2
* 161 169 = 3.8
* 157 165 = 3.91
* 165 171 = 3.75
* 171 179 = 3.3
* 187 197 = 1.73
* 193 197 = 1.38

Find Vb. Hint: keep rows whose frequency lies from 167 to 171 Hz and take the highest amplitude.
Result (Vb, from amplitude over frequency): 3.8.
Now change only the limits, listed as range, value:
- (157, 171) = 4.06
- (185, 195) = 2.93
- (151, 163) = 4.23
